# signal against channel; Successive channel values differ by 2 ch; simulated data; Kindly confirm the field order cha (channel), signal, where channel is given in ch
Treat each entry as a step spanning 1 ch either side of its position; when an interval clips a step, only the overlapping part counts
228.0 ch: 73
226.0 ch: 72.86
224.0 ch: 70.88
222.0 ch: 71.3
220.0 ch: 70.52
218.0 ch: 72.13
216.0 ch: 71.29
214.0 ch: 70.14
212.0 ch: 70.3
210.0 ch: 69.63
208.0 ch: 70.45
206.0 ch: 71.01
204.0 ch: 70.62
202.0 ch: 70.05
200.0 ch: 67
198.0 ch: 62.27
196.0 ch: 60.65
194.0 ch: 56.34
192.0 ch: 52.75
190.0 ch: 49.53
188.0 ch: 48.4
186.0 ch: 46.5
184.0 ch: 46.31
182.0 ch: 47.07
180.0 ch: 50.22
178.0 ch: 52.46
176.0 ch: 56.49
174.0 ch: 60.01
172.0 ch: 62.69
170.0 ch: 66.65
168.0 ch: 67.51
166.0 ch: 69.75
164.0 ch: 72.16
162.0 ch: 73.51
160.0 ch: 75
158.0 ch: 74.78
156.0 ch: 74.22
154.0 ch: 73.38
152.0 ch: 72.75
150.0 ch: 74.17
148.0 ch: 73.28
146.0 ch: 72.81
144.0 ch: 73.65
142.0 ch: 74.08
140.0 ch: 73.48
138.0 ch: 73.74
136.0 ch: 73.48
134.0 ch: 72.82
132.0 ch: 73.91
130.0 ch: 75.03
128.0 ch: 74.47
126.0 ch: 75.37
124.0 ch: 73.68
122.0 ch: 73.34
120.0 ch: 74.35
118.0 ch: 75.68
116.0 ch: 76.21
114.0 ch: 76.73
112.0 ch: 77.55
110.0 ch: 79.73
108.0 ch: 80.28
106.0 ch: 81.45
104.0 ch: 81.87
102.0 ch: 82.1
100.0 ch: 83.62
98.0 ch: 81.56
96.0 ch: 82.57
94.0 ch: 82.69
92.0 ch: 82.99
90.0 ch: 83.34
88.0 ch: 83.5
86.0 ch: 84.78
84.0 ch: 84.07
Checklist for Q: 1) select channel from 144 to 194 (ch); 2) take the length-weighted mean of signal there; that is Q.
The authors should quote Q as 63.1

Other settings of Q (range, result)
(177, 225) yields 62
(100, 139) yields 76.6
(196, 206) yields 67.2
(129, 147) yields 73.7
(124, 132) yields 74.7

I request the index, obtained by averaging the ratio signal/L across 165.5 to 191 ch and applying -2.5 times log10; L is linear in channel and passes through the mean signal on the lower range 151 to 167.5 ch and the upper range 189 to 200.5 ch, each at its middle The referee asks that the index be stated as 0.18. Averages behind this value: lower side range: 73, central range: 55.4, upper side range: 57.7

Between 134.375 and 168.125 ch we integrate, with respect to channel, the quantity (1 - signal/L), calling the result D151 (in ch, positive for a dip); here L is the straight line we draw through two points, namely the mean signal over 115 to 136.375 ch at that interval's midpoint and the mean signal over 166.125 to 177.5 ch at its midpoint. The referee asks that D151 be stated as -2.6 ch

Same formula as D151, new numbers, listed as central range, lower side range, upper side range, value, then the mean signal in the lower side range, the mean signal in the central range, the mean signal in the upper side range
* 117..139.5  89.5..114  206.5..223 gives 1.4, 81.4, 74.2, 70.7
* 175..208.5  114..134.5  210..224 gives 6.8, 74.6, 57.3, 70.8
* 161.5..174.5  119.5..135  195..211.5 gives 0.6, 74.1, 67.5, 67.8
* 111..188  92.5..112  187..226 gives 5.9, 81.6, 68.9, 65.7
